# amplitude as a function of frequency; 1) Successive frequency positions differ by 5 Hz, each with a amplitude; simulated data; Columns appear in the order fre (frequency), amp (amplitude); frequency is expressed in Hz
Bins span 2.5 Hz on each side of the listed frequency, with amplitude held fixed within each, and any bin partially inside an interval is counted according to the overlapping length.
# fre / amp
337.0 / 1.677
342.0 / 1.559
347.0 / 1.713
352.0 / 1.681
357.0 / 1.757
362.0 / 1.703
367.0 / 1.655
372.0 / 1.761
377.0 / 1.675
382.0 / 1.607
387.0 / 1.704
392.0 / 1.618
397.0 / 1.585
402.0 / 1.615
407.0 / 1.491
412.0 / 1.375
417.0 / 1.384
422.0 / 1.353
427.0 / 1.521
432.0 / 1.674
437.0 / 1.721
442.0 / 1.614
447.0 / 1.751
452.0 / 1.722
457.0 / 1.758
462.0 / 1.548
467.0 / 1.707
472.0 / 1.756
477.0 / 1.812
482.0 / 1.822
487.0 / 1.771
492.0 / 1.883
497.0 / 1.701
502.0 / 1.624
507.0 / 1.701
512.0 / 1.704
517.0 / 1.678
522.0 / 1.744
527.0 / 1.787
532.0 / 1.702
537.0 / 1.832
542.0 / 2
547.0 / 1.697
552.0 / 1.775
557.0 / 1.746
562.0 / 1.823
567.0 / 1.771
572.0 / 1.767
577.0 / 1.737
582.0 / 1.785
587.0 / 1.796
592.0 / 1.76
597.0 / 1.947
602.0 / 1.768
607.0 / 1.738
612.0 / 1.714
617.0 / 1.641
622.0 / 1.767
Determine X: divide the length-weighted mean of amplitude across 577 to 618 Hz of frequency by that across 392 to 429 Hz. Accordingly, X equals 1.2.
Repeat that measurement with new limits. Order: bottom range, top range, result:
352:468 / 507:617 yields 1.09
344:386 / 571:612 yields 1.05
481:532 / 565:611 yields 1.03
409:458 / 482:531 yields 1.10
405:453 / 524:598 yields 1.15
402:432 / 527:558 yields 1.23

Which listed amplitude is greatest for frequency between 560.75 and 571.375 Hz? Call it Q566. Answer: 1.823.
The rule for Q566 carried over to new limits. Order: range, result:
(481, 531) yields 1.883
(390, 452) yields 1.751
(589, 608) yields 1.947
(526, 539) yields 1.832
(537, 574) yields 2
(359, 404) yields 1.761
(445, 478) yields 1.812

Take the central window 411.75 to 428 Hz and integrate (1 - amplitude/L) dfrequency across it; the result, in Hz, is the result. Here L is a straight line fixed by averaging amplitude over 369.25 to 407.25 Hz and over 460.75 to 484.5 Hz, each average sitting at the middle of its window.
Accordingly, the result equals 2.7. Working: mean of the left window 1.64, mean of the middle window 1.4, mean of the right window 1.74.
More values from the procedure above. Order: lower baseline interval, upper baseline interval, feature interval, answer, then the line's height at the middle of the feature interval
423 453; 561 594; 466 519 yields -1.4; 1.7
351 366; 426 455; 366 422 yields 4.0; 1.7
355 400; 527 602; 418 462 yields 2.3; 1.71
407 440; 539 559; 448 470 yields -1.4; 1.59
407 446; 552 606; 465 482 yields -1.7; 1.61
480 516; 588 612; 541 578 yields -0.2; 1.77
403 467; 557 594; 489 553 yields -2.1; 1.7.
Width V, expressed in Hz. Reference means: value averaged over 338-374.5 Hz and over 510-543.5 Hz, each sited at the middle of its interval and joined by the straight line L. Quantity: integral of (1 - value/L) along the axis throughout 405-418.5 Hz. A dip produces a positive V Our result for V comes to 2.4 Hz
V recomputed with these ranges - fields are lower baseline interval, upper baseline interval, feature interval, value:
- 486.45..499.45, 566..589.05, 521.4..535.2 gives 0.2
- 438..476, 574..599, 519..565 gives -0.6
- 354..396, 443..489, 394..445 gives 5.1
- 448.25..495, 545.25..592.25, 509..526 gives 0.4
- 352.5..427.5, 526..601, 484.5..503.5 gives -0.4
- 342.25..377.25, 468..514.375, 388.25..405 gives 1.0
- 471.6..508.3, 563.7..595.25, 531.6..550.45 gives -0.5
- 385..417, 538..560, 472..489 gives -1.1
